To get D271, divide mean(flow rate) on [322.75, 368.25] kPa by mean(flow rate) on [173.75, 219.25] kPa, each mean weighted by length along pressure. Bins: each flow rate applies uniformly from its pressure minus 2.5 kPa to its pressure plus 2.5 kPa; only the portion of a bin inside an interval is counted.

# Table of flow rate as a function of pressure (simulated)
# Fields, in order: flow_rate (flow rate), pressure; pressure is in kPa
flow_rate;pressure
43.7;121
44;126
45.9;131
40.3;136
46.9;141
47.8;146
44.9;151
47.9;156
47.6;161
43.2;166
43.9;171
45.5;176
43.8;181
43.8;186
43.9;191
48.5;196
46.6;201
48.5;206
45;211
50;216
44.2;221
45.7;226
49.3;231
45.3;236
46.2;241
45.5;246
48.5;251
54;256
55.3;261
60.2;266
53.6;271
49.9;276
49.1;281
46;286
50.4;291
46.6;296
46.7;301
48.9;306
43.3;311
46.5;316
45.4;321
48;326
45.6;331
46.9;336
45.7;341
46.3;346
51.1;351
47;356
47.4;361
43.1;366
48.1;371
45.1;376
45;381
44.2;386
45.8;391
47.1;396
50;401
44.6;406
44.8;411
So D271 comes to 1.01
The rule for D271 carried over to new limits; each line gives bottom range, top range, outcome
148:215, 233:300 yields 1.09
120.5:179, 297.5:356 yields 1.04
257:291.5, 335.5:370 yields 0.90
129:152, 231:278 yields 1.13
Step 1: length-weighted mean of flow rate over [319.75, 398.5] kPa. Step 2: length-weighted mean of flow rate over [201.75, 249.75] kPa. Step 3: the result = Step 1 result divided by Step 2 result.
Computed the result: 0.99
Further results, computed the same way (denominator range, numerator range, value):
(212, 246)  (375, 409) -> 0.99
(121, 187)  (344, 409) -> 1.03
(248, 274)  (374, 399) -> 0.84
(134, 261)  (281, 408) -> 1.00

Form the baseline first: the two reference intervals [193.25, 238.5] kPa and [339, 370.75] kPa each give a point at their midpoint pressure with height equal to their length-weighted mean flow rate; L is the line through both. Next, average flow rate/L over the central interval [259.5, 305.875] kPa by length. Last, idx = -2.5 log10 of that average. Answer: -0.08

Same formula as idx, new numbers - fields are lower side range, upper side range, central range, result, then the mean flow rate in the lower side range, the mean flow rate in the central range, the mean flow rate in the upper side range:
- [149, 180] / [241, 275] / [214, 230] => 0.06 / 45.4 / 46.8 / 52.2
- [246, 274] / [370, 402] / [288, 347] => 0.08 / 53.5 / 46.7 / 46.2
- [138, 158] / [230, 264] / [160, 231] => 0.05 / 46.7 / 45.8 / 49.3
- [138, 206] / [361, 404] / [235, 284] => -0.11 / 45.8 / 50.9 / 46.1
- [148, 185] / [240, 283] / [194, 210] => 0.00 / 45.2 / 47.6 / 51.6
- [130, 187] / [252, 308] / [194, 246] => 0.03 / 45.1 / 46.8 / 50.9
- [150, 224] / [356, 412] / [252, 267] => -0.20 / 45.8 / 55.3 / 46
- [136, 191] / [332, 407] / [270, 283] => -0.11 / 45.2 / 50.6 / 46.5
